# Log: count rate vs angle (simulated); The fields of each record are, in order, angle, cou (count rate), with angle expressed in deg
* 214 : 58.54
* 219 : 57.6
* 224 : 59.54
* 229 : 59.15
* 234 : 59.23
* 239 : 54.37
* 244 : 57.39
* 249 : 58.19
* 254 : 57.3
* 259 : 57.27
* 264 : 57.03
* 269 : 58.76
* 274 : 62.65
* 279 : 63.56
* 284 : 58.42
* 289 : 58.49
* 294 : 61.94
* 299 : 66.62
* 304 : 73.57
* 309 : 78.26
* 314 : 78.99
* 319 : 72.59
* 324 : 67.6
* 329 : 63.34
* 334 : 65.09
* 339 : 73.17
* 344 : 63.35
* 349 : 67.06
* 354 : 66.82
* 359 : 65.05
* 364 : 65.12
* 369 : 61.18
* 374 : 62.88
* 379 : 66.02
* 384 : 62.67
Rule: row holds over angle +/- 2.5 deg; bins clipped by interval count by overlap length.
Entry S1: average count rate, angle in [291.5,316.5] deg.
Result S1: 71.9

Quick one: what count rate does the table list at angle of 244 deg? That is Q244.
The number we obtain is 57.39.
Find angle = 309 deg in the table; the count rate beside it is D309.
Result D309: 78.26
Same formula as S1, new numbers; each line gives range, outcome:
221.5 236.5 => 59.3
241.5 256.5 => 57.6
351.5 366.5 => 65.7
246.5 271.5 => 57.7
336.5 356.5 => 67.6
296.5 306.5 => 70.1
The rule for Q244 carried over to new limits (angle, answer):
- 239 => 54.37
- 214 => 58.54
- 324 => 67.6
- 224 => 59.54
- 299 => 66.62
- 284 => 58.42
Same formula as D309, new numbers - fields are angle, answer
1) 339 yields 73.17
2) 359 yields 65.05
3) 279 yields 63.56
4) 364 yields 65.12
